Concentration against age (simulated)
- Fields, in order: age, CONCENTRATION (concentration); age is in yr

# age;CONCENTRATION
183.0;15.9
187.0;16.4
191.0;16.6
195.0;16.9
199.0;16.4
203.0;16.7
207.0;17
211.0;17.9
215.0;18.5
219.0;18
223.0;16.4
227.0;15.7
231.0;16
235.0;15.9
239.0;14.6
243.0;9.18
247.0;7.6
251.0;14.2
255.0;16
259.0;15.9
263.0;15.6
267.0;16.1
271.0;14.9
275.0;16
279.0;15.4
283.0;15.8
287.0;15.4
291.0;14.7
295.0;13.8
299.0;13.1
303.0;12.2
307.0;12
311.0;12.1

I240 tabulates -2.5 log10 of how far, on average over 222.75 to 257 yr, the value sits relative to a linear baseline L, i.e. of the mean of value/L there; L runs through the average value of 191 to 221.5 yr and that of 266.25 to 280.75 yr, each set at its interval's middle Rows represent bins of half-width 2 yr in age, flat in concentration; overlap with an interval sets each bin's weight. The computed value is 0.19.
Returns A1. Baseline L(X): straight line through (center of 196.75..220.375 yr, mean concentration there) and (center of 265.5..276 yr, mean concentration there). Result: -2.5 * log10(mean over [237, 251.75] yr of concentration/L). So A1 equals 0.42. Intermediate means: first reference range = 17.4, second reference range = 15.6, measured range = 11.2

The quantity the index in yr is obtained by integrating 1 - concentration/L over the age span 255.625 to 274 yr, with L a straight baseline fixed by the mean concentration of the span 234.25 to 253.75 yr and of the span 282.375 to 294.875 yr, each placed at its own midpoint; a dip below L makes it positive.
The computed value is -3.0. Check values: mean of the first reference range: 12.2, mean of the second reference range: 15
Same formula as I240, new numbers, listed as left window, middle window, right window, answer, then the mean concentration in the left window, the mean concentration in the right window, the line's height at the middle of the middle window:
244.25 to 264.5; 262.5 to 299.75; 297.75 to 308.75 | -0.17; 13.6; 12.4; 13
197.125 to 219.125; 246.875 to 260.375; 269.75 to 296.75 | 0.14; 17.4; 15.2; 16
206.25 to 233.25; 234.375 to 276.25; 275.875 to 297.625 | 0.13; 17.1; 15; 16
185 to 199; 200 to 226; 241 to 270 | -0.11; 16.6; 13.6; 15.6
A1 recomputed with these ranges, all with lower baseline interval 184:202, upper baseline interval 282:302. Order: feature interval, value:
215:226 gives -0.09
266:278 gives -0.06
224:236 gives -0.01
